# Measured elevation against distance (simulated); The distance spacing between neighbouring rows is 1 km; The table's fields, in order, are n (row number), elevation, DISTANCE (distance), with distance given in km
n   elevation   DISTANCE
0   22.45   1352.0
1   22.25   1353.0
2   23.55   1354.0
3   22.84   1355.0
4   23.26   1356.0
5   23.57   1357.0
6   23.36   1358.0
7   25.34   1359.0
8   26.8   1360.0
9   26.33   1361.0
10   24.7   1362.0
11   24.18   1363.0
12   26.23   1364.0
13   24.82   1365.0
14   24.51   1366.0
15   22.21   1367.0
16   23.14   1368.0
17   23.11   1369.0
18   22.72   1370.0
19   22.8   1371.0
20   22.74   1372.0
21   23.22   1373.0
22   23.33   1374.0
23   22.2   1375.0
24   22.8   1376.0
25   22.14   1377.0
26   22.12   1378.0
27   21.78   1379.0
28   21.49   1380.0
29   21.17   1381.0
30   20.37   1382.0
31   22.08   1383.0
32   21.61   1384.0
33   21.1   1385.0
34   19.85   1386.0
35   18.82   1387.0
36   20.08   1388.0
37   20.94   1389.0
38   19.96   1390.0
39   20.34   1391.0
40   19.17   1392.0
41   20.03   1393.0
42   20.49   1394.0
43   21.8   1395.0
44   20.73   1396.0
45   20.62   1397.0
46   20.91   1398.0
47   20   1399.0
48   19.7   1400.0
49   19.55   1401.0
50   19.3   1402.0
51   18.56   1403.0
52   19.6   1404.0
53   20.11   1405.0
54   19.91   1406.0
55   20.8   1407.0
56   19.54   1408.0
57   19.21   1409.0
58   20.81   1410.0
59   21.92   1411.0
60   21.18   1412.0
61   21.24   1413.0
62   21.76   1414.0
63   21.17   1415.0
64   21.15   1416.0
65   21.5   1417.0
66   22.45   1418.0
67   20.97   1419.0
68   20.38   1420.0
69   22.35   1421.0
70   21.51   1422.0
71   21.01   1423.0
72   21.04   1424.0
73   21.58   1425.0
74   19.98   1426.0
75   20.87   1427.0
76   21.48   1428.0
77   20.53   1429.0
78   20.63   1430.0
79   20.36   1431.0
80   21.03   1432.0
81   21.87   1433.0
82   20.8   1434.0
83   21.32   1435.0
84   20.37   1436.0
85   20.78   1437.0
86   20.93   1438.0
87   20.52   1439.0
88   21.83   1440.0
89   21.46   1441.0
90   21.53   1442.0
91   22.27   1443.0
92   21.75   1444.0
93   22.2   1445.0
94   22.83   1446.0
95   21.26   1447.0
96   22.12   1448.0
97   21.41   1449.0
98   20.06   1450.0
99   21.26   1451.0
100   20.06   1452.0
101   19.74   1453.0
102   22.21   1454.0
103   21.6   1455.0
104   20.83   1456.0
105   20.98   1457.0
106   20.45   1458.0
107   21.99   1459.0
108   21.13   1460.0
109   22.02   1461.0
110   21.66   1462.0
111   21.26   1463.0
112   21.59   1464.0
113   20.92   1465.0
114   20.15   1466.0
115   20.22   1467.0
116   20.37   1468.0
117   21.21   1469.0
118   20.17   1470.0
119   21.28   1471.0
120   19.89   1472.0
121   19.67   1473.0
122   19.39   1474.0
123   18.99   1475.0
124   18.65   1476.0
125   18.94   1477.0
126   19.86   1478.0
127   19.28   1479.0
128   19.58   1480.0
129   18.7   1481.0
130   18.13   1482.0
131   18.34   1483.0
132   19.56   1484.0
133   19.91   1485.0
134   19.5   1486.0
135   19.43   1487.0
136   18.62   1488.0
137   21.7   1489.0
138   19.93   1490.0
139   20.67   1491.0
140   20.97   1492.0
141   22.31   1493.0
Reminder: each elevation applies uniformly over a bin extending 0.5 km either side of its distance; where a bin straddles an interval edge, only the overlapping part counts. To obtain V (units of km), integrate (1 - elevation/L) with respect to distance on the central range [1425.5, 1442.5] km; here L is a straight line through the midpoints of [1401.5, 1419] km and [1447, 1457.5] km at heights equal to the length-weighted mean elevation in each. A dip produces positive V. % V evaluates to -0.1 km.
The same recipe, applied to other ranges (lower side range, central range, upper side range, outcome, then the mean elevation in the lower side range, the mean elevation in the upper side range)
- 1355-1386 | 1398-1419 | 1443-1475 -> 1.6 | 23.1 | 21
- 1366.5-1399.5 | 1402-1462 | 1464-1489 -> -1.6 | 21.4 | 19.7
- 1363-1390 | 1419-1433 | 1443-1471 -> 0.4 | 22.2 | 21.2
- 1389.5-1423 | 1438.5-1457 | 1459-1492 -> -1.0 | 20.6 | 20.1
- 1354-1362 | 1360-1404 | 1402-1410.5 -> 0.8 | 24.5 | 19.8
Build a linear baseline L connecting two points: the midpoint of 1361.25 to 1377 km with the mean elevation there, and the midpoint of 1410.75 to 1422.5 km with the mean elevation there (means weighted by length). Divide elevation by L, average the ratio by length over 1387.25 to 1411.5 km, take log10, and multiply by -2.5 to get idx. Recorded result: 0.10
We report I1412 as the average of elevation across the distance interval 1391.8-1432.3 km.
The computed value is 20.7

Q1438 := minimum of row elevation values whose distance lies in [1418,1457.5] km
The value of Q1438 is 19.74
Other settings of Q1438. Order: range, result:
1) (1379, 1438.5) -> 18.56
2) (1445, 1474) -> 19.39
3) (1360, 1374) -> 22.21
